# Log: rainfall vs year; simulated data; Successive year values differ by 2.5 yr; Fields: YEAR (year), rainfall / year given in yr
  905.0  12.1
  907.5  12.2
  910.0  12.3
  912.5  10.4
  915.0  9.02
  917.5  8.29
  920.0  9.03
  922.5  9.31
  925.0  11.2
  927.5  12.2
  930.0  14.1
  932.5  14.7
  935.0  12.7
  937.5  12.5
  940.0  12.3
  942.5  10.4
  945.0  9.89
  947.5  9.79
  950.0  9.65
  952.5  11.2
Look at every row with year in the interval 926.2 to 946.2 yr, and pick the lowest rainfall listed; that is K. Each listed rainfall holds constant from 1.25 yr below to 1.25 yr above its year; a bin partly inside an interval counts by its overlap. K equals 9.89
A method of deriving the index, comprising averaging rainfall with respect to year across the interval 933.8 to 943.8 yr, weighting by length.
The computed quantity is 12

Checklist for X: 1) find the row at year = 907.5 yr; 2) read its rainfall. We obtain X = 12.2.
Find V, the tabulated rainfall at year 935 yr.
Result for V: 12.7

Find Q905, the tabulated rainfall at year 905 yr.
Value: 12.1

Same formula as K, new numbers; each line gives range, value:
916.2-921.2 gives 8.29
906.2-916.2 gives 9.02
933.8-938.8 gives 12.5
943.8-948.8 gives 9.79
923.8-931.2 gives 11.2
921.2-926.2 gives 9.31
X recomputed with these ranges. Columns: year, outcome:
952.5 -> 11.2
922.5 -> 9.31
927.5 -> 12.2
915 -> 9.02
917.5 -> 8.29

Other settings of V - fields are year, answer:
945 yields 9.89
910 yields 12.3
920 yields 9.03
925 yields 11.2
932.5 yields 14.7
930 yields 14.1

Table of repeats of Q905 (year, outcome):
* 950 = 9.65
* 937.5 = 12.5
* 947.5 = 9.79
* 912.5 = 10.4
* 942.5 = 10.4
